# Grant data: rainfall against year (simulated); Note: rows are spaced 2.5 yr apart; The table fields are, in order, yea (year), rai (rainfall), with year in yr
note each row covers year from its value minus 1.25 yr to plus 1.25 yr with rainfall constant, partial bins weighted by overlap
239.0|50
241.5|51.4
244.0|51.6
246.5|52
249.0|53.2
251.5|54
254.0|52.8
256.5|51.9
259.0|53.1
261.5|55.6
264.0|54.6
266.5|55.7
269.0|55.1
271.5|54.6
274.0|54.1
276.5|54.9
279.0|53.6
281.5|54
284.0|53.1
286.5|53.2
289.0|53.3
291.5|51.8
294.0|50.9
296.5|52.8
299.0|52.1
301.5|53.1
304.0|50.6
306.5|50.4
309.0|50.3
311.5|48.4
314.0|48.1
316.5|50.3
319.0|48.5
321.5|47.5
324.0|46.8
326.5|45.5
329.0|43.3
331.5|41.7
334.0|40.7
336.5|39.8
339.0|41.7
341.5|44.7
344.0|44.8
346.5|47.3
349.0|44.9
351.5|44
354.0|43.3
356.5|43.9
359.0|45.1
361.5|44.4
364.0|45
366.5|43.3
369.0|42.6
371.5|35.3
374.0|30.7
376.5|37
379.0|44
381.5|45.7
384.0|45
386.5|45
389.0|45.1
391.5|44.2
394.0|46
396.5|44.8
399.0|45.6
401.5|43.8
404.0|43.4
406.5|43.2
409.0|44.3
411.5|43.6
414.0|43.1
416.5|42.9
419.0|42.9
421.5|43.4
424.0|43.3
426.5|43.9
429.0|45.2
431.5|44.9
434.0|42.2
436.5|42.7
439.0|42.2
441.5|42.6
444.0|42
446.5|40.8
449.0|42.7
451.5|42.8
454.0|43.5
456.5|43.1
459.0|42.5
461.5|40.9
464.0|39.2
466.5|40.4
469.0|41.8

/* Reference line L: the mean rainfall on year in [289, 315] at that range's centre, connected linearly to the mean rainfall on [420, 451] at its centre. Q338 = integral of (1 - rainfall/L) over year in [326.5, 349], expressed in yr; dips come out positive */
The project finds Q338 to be 2.6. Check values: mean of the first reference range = 51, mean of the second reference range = 43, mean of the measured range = 43.2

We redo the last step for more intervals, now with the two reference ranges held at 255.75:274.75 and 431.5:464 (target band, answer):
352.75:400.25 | 4.10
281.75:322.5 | 0.77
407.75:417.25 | 0.24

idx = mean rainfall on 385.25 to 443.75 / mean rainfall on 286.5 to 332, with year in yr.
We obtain 0.9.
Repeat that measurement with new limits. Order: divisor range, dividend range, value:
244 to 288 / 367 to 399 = 0.79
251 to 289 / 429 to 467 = 0.78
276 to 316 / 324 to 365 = 0.85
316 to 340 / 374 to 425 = 0.98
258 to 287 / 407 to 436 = 0.80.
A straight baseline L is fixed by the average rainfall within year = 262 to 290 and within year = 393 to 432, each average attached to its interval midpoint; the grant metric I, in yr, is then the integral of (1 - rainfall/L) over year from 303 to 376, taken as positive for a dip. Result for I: 7.4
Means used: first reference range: 54.2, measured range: 44.5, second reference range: 44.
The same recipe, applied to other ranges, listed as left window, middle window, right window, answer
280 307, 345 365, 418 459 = 1.5 yr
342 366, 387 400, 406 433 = -0.3 yr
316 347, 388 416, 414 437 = -0.3 yr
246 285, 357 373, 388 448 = 1.6 yr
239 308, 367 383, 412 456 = 2.5 yr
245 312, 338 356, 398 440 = 1.5 yr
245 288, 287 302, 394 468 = -0.1 yr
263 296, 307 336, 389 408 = 2.4 yr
